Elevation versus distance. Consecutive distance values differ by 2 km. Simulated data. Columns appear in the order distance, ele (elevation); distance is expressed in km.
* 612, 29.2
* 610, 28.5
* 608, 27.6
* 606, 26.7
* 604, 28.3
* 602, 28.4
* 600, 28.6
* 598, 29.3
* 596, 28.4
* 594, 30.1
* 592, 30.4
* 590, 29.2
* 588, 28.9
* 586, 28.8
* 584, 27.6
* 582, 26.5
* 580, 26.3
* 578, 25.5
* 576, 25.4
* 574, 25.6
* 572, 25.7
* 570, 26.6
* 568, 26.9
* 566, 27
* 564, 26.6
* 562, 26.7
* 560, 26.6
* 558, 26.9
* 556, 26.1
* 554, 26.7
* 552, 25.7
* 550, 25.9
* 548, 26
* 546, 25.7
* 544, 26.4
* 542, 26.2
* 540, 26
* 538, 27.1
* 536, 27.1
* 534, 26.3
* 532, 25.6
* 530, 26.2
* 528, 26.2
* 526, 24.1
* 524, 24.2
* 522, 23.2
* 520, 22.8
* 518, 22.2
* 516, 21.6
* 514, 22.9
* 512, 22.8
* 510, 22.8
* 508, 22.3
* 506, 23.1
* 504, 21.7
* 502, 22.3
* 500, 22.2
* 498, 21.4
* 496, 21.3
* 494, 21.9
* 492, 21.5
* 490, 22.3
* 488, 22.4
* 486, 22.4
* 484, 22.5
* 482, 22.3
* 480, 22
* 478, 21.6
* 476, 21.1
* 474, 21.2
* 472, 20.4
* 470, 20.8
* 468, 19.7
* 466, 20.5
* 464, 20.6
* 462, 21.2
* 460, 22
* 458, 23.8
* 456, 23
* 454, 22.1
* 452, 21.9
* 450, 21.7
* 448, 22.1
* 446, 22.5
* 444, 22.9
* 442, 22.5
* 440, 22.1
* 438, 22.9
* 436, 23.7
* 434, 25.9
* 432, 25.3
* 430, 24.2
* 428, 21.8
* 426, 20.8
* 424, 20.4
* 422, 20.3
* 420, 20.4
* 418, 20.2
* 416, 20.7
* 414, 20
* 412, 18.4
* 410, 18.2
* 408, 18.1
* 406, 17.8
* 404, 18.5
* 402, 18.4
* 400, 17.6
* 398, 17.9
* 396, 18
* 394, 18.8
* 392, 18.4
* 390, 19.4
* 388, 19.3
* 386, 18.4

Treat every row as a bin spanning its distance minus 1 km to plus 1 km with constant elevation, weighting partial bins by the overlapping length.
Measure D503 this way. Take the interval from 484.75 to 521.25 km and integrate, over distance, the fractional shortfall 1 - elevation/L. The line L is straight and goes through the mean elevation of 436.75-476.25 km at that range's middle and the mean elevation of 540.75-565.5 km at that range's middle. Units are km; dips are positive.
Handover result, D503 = 2.63 km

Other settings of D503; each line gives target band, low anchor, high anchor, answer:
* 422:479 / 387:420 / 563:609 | -2.9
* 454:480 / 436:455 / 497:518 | 1.1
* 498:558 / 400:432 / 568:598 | 1.3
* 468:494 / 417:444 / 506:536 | 1.8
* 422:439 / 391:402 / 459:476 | -3.1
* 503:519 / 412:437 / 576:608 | 1.7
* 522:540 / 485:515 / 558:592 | -1.1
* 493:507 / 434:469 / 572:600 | 1.3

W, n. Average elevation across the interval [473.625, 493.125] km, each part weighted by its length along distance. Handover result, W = 22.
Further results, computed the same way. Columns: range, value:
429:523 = 22.2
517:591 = 26.1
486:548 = 23.7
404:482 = 21.4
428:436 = 24.5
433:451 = 22.9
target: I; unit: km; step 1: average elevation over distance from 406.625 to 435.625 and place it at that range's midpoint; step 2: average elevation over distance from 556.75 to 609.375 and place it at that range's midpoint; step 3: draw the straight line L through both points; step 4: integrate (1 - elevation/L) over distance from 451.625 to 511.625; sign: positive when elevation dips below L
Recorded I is 4.2 km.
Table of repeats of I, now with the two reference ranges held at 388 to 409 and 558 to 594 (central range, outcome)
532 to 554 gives -0.6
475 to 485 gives 0.2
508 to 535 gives 0.7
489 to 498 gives 0.5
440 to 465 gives -1.4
